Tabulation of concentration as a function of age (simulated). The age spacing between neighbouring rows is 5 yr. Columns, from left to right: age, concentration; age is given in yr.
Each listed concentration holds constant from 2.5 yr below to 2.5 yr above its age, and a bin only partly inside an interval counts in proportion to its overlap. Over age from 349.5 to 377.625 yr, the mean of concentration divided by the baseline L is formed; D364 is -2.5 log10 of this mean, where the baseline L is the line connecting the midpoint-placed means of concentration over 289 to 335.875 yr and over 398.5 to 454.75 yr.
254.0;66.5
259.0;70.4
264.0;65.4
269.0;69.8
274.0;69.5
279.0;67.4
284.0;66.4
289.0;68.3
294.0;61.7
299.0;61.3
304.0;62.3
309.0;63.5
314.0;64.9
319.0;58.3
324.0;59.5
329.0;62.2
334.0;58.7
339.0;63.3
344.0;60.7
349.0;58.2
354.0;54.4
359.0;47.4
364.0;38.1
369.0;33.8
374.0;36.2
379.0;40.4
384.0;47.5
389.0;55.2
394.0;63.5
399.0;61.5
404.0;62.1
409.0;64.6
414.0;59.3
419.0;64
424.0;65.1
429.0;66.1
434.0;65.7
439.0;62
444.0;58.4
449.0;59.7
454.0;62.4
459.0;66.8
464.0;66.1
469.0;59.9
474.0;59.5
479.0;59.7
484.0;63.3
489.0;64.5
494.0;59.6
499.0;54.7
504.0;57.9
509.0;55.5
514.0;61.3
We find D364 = 0.40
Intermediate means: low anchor 61.8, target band 43.1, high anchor 62.6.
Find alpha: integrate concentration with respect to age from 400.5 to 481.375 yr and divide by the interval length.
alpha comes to 62.6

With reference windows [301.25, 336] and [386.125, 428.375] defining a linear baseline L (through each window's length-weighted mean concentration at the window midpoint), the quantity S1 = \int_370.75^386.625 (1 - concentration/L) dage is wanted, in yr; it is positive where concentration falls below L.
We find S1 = 5.3 yr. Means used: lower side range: 61.4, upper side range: 62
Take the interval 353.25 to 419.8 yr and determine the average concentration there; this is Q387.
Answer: 51.6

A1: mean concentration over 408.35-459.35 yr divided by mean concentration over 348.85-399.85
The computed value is 1.3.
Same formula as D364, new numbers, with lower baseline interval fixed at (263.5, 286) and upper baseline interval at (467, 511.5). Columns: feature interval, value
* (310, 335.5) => 0.09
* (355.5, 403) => 0.31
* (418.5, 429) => -0.05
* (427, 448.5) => -0.02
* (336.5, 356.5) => 0.10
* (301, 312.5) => 0.06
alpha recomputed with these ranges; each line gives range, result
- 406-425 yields 63.1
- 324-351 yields 60.6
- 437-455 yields 60.4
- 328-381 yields 50.1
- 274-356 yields 62.2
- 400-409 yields 62.7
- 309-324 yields 61.6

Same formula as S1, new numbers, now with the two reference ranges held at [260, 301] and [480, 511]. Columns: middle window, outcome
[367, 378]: 4.8 yr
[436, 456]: 0.1 yr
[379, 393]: 2.7 yr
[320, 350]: 1.9 yr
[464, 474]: -0.2 yr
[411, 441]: -1.0 yr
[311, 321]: 0.5 yr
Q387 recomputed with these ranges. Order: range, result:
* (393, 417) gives 62.2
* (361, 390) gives 41.3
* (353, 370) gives 43.3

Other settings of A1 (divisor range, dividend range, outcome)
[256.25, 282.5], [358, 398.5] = 0.67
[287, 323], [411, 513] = 0.98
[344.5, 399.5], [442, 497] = 1.27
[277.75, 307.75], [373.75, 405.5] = 0.83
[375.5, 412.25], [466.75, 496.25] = 1.09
